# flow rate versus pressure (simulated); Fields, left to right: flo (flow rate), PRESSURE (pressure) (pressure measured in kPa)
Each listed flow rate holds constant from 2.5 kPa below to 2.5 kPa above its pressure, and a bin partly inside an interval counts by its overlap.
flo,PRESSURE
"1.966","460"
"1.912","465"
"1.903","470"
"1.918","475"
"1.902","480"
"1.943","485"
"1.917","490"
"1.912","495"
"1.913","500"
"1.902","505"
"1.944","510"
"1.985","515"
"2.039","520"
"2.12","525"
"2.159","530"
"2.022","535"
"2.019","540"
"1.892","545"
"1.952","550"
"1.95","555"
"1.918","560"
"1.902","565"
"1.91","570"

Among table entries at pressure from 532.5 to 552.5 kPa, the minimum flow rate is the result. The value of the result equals 1.892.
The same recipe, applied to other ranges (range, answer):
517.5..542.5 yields 2.019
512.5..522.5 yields 1.985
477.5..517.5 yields 1.902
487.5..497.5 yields 1.912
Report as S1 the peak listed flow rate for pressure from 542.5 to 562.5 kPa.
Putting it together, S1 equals 1.952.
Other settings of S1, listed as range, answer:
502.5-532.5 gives 2.159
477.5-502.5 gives 1.943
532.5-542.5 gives 2.022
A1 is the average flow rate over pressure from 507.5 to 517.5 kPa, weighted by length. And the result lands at 1.96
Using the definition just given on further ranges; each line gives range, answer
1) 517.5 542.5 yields 2.07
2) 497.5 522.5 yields 1.96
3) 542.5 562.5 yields 1.93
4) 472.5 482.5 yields 1.91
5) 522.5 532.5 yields 2.14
